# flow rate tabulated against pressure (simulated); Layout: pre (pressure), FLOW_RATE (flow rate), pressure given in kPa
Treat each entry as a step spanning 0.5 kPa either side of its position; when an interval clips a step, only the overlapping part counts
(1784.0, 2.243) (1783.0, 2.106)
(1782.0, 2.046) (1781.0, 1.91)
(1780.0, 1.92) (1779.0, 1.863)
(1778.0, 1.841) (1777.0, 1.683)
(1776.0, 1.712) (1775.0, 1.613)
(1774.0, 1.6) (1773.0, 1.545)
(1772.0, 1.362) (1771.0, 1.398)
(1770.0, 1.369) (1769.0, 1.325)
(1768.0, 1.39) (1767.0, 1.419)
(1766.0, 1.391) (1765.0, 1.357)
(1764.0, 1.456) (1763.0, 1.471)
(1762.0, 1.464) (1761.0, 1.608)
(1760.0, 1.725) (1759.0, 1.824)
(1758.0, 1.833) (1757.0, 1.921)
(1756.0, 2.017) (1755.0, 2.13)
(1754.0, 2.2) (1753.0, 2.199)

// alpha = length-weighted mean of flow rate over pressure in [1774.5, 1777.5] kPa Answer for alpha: 1.67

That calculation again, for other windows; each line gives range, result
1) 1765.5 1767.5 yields 1.41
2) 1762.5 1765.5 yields 1.43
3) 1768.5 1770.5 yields 1.35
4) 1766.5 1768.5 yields 1.4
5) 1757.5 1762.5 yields 1.69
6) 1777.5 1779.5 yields 1.85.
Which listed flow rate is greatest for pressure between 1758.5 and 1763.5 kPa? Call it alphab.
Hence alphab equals 1.824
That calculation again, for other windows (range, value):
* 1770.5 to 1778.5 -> 1.841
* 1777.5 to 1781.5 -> 1.92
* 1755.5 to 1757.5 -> 2.017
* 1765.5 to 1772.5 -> 1.419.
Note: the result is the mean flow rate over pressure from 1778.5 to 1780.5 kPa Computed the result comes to 1.89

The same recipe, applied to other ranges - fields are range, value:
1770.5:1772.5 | 1.38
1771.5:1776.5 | 1.57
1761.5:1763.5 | 1.47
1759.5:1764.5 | 1.54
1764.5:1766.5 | 1.37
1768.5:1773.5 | 1.4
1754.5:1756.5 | 2.07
